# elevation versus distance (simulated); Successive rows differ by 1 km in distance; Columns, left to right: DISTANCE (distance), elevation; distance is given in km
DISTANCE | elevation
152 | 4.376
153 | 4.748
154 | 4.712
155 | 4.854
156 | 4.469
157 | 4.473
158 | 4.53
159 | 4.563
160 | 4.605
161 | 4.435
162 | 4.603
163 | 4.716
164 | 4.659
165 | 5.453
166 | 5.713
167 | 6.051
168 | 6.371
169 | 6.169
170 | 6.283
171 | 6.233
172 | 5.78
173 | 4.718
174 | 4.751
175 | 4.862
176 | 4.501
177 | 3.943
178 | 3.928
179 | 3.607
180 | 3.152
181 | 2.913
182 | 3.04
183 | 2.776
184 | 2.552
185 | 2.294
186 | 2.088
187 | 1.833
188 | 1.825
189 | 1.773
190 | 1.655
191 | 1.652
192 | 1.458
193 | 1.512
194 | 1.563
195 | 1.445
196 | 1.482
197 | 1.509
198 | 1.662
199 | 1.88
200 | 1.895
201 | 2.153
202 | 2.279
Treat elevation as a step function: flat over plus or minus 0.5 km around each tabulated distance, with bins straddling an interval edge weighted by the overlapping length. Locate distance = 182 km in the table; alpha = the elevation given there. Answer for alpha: 3.04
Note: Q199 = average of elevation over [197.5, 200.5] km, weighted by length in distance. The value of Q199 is 1.81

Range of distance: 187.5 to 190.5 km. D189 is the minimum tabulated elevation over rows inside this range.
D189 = 1.655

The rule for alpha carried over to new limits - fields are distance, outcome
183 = 2.776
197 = 1.509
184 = 2.552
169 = 6.169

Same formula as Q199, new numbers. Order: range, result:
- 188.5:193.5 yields 1.61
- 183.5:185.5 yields 2.42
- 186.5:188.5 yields 1.83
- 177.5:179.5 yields 3.77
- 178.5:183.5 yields 3.1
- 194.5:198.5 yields 1.52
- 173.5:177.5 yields 4.51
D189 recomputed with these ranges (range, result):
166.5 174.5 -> 4.718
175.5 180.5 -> 3.152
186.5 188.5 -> 1.825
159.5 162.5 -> 4.435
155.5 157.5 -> 4.469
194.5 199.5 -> 1.445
